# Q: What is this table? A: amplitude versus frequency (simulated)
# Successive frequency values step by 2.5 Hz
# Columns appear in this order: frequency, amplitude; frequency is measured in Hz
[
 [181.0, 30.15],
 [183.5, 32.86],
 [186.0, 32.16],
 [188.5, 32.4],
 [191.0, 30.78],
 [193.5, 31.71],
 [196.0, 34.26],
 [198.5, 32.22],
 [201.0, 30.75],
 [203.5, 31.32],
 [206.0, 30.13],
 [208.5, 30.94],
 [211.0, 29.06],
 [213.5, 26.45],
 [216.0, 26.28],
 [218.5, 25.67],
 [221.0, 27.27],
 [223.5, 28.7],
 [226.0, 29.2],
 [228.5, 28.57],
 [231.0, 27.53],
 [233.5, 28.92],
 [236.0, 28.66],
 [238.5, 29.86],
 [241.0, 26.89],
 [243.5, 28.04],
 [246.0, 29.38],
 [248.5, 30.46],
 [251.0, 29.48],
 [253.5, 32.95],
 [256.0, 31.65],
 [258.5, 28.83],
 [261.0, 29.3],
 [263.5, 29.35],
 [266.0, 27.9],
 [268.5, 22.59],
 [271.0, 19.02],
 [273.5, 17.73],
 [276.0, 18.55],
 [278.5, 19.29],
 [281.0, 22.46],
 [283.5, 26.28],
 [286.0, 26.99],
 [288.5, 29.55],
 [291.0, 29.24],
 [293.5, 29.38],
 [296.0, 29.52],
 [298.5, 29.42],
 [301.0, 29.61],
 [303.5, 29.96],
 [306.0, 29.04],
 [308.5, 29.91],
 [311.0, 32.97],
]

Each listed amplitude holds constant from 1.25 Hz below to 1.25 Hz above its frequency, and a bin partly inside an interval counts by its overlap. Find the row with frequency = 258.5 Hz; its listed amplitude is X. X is 28.83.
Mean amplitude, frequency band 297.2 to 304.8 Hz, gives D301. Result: 29.7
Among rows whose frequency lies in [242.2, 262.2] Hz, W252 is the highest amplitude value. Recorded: 32.95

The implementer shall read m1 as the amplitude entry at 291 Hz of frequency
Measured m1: 29.24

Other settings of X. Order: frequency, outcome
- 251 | 29.48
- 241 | 26.89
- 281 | 22.46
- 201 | 30.75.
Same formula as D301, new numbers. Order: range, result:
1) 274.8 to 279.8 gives 19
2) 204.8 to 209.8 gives 30.5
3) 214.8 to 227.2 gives 27.4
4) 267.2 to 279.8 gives 19.5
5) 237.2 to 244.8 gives 28.3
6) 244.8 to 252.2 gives 29.8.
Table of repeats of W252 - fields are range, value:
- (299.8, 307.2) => 29.96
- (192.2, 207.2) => 34.26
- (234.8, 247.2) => 29.86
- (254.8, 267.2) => 31.65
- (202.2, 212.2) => 31.32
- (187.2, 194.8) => 32.4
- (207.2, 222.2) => 30.94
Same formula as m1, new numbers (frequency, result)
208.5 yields 30.94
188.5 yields 32.4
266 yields 27.9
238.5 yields 29.86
